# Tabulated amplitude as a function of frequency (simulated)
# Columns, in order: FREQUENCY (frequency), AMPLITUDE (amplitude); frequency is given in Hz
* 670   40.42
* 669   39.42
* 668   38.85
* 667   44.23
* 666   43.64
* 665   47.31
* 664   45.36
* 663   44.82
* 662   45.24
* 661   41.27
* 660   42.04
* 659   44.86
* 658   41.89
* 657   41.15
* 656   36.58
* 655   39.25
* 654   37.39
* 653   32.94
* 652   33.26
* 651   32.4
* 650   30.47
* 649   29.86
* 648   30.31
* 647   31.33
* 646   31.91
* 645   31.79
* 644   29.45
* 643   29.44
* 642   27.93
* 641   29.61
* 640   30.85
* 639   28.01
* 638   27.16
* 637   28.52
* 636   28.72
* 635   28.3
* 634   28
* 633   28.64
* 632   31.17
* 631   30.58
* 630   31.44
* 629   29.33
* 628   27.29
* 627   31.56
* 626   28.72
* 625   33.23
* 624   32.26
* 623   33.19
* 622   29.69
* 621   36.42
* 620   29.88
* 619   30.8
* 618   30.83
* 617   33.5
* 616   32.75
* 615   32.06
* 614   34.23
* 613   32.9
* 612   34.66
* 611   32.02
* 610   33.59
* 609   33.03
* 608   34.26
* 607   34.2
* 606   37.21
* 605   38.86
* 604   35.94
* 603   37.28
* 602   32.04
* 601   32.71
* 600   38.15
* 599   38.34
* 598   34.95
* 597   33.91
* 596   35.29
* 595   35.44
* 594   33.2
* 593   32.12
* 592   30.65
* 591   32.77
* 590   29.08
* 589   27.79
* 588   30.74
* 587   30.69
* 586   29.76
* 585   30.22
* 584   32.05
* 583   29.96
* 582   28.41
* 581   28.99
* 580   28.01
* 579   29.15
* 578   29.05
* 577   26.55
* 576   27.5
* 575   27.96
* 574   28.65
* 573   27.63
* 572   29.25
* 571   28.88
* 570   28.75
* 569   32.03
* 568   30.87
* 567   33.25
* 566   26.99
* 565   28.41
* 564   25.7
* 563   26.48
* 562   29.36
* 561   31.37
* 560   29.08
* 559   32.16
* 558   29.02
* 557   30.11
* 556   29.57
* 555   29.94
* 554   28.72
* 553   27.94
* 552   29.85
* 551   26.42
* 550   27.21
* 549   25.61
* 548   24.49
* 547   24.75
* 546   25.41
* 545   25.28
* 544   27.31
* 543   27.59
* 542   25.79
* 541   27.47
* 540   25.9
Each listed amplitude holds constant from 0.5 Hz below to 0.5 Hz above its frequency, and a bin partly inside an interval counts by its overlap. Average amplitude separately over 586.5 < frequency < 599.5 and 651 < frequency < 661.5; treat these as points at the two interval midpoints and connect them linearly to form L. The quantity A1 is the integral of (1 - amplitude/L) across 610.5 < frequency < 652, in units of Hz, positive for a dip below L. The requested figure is 6.28 Hz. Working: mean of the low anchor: 32.7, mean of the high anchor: 38.7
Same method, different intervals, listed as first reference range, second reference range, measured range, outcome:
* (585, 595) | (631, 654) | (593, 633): -3.3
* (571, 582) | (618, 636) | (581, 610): -3.9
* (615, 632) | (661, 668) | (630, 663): 4.7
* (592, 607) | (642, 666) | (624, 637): 2.3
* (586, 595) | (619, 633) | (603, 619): -1.5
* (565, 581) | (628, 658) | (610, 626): -1.0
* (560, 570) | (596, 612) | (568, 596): 1.7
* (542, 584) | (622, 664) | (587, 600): -1.2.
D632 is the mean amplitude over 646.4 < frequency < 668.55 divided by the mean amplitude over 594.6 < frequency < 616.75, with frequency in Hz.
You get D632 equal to 1.12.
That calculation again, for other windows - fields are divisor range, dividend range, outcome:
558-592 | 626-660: 1.09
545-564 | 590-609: 1.24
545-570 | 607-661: 1.14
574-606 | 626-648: 0.93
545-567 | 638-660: 1.19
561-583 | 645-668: 1.34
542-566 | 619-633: 1.11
